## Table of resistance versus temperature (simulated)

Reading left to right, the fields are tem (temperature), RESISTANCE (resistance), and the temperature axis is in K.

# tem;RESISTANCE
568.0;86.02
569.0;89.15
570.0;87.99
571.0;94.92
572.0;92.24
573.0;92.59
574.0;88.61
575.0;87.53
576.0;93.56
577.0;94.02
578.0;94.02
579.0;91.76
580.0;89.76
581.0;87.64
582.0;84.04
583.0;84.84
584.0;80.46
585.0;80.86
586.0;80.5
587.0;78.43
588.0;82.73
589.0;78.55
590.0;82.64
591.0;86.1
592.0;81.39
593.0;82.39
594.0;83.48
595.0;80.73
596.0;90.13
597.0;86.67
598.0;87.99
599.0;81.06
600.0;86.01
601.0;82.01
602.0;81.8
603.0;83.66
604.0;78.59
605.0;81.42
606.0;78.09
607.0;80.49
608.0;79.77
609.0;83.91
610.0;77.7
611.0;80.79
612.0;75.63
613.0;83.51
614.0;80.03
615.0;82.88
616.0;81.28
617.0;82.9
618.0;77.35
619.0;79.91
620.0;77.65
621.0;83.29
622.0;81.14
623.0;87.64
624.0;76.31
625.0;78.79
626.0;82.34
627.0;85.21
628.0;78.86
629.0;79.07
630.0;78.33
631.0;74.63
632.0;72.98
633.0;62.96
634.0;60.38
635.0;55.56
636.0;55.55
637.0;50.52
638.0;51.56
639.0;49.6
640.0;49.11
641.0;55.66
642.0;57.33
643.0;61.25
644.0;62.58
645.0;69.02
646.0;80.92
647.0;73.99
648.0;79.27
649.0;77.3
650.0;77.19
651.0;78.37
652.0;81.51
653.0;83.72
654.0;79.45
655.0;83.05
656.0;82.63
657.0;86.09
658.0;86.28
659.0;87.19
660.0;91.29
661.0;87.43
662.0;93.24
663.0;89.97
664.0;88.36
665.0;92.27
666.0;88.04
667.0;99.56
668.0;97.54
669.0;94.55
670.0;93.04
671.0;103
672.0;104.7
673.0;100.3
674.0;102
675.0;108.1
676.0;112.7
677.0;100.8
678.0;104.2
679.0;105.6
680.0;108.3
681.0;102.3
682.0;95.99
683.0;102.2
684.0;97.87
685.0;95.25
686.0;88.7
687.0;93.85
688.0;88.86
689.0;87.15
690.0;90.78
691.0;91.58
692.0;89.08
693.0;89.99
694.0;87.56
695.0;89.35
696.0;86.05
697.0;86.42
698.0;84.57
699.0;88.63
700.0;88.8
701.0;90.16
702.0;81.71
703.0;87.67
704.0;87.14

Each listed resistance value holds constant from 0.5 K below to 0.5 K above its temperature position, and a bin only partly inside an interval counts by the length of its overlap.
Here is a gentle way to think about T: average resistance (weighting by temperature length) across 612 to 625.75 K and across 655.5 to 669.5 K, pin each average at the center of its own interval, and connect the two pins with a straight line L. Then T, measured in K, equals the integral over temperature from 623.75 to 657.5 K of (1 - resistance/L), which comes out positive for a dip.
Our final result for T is 5.8 K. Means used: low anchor 80.8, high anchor 90.3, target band 70.9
